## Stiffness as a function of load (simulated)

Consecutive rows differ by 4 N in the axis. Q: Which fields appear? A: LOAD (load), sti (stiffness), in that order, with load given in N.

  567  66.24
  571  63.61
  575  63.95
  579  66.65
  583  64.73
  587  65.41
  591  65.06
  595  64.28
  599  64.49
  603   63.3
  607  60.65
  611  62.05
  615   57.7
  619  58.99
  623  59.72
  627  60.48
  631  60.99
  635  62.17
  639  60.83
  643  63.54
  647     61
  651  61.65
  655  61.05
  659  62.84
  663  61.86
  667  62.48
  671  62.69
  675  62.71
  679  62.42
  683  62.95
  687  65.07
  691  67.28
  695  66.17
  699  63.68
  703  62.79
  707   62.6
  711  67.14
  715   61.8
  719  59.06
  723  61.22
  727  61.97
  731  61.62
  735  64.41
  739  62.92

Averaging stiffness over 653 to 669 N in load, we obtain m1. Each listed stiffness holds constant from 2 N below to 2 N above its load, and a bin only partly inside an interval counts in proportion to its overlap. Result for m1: 62.1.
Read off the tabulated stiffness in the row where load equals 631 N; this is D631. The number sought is 60.99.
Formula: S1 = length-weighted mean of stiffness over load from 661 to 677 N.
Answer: 62.4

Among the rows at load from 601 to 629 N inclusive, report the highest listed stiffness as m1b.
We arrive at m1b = 63.3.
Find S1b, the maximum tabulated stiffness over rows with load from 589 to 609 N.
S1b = 65.06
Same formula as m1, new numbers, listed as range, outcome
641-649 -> 62.3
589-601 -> 64.6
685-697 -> 66.2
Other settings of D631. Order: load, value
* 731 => 61.62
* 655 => 61.05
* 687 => 65.07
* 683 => 62.95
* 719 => 59.06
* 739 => 62.92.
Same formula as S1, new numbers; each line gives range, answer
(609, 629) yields 59.8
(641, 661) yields 62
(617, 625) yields 59.4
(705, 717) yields 63.8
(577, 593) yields 65.5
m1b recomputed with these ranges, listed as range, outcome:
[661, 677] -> 62.71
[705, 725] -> 67.14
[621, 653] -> 63.54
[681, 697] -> 67.28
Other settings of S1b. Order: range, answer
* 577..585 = 66.65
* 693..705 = 66.17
